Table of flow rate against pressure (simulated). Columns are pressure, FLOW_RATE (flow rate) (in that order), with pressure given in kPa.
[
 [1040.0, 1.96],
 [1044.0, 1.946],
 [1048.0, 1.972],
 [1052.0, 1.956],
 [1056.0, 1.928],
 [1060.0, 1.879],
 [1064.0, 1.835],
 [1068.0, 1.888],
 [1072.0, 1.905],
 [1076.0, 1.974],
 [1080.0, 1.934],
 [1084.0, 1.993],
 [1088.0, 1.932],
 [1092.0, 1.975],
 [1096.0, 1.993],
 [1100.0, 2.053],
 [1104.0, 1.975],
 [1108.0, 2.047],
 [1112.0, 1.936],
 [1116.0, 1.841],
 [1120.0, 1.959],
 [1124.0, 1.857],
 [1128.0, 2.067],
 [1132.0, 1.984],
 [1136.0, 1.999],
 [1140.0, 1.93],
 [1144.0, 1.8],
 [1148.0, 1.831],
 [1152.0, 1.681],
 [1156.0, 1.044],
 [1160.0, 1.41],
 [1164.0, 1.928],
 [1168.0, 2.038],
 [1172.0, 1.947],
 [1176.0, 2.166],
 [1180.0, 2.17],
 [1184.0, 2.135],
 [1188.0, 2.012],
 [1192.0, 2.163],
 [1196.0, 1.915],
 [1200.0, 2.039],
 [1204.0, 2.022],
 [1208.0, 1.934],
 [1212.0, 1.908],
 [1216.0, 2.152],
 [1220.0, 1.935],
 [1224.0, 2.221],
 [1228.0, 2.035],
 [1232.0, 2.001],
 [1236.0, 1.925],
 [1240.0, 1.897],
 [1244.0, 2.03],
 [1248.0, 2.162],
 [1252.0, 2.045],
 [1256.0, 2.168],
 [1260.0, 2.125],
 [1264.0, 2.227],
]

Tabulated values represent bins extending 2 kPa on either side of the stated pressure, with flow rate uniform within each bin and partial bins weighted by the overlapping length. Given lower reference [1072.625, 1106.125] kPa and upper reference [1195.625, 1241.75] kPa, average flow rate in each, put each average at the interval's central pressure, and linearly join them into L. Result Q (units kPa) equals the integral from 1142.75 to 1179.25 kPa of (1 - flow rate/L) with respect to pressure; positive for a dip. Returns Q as 4.0 kPa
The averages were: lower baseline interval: 1.98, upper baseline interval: 2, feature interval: 1.77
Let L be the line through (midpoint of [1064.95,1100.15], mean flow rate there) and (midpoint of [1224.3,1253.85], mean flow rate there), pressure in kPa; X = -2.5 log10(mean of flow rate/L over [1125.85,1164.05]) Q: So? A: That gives 0.13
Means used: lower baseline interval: 1.95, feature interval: 1.76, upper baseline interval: 2.03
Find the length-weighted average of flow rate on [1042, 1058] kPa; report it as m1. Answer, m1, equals 1.95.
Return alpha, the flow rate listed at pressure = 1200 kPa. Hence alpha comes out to 2.039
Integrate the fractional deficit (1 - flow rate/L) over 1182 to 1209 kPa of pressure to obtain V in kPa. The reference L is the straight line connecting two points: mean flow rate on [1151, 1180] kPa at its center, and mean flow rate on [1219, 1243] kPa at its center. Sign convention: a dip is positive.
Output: -2.2 kPa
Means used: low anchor 1.78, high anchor 2.01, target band 2.04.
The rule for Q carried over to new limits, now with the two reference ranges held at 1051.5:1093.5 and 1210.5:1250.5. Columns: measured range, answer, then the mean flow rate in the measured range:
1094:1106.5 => -0.4 kPa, 2.01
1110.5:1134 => 0.2 kPa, 1.94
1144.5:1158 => 2.9 kPa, 1.55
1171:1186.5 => -0.9 kPa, 2.11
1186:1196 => -0.3 kPa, 2.05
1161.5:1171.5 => 0.2 kPa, 1.95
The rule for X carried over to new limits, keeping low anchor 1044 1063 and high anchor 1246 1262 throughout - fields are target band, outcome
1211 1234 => 0.02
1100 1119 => 0.01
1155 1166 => 0.33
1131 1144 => 0.04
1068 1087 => 0.01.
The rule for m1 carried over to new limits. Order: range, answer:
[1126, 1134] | 2.03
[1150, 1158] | 1.36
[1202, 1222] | 1.99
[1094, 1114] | 2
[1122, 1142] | 1.97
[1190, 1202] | 2.04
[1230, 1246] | 1.96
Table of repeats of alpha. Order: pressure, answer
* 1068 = 1.888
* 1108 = 2.047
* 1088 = 1.932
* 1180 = 2.17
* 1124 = 1.857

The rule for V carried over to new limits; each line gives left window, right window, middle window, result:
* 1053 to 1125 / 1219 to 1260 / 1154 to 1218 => 2.4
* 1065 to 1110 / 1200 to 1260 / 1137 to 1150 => 0.8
